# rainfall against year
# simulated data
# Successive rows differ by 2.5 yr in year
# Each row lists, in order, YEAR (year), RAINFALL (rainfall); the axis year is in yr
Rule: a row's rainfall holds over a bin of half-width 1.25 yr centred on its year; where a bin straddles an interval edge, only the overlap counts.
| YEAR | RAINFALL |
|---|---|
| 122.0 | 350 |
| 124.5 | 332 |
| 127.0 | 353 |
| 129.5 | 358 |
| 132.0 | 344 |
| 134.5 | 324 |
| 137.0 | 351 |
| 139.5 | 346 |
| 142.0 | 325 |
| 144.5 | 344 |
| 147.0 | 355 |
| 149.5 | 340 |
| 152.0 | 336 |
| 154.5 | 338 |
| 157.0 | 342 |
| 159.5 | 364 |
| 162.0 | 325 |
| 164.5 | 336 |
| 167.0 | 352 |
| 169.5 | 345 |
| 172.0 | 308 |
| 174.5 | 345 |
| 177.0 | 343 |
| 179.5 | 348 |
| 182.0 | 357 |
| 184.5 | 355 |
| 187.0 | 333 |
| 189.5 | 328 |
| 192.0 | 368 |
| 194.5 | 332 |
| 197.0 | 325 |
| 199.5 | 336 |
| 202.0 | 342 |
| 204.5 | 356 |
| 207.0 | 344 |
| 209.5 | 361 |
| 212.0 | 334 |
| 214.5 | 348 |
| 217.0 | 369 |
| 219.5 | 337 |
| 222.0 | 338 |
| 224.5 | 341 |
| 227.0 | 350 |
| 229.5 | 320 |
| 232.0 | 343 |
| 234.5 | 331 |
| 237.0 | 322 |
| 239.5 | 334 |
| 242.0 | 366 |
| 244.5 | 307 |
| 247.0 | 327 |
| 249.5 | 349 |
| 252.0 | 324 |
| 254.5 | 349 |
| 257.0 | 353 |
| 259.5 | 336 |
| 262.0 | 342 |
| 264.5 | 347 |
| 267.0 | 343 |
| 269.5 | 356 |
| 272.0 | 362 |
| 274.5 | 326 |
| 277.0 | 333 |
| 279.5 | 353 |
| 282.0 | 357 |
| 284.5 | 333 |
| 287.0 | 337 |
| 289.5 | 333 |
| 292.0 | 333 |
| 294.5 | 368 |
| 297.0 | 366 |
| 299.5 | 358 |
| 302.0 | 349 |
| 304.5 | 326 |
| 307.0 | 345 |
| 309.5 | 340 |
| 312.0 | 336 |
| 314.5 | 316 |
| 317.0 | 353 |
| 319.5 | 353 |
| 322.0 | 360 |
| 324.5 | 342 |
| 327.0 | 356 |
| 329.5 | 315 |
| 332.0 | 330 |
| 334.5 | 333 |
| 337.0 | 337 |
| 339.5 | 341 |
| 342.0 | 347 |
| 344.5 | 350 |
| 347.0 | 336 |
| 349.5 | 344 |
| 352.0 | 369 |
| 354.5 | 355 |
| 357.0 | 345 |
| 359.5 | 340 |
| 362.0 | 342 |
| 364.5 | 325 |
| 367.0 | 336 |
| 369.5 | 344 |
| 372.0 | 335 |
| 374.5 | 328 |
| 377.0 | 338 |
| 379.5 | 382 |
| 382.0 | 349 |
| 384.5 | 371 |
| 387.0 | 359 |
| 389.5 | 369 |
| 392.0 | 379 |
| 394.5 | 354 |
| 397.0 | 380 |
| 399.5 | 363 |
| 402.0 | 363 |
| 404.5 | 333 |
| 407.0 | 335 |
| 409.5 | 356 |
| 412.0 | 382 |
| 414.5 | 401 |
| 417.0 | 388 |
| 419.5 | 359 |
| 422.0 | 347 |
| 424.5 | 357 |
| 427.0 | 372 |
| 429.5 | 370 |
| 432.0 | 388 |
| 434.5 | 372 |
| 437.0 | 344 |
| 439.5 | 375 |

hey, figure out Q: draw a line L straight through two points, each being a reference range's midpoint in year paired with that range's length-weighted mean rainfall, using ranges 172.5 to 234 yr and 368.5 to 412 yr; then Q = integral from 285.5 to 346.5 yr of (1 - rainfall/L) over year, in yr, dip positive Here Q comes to 1.5 yr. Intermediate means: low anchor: 343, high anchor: 356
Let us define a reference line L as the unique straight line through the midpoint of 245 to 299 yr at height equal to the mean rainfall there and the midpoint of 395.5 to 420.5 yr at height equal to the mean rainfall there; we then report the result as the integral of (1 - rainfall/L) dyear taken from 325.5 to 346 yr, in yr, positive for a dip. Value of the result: 0.9 yr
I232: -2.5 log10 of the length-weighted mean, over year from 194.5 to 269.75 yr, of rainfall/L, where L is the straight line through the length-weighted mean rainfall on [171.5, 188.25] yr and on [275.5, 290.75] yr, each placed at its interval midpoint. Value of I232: 0.00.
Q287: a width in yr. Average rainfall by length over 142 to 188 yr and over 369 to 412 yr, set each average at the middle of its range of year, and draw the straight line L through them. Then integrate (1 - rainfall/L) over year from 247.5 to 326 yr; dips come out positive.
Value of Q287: 1.2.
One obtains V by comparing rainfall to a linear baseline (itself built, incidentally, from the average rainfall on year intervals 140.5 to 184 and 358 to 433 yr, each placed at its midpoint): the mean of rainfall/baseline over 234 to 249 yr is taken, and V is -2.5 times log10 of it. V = 0.05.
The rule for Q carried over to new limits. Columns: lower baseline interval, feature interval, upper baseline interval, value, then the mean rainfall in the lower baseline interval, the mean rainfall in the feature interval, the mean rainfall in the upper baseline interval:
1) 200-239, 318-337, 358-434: 0.6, 342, 341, 358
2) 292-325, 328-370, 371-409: 1.3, 347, 341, 356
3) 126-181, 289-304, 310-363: -0.4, 342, 351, 343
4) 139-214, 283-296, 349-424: 0.3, 342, 342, 356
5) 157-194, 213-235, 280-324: 0.1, 343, 342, 345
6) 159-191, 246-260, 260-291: 0.1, 341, 340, 343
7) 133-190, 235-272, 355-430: 0.7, 341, 340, 357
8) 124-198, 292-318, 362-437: 0.5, 342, 345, 359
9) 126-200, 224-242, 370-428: 0.6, 342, 336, 361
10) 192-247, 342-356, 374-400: 0.3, 340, 350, 362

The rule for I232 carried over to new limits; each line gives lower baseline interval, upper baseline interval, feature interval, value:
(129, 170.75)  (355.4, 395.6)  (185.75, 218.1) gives 0.00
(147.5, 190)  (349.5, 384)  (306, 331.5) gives 0.01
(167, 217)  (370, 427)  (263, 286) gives 0.01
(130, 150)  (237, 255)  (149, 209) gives -0.01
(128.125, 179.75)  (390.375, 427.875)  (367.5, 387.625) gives 0.04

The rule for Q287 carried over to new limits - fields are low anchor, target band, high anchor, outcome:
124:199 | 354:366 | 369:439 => 0.6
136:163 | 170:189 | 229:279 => 0.0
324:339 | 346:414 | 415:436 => 0.1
